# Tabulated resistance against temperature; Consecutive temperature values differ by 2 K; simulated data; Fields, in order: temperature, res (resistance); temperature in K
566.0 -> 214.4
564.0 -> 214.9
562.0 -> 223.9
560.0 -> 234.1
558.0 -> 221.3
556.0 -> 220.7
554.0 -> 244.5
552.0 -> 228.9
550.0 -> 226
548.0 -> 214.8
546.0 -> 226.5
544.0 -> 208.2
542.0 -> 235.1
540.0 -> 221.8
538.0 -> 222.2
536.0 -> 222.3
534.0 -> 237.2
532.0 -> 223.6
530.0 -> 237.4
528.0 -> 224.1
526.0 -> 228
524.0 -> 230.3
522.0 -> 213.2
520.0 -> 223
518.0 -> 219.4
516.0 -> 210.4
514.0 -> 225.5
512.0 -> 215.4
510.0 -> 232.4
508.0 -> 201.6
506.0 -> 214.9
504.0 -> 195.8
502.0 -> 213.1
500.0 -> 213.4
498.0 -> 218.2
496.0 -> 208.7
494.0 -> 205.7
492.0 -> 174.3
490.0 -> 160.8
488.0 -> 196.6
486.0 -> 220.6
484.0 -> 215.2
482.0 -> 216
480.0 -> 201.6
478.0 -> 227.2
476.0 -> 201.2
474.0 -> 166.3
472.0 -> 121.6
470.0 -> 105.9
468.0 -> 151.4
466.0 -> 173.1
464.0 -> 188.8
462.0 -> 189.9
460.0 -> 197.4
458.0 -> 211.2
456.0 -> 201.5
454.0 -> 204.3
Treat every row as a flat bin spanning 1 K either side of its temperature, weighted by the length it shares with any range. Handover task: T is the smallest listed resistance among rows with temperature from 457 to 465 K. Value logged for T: 188.8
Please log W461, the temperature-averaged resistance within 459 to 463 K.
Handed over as 194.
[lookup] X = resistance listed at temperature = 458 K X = 211.2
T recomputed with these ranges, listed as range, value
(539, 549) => 208.2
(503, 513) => 195.8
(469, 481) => 105.9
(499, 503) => 213.1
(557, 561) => 221.3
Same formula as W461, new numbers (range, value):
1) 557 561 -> 228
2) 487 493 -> 177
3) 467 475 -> 136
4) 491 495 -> 190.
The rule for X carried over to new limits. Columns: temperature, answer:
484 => 215.2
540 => 221.8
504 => 195.8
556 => 220.7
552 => 228.9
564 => 214.9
